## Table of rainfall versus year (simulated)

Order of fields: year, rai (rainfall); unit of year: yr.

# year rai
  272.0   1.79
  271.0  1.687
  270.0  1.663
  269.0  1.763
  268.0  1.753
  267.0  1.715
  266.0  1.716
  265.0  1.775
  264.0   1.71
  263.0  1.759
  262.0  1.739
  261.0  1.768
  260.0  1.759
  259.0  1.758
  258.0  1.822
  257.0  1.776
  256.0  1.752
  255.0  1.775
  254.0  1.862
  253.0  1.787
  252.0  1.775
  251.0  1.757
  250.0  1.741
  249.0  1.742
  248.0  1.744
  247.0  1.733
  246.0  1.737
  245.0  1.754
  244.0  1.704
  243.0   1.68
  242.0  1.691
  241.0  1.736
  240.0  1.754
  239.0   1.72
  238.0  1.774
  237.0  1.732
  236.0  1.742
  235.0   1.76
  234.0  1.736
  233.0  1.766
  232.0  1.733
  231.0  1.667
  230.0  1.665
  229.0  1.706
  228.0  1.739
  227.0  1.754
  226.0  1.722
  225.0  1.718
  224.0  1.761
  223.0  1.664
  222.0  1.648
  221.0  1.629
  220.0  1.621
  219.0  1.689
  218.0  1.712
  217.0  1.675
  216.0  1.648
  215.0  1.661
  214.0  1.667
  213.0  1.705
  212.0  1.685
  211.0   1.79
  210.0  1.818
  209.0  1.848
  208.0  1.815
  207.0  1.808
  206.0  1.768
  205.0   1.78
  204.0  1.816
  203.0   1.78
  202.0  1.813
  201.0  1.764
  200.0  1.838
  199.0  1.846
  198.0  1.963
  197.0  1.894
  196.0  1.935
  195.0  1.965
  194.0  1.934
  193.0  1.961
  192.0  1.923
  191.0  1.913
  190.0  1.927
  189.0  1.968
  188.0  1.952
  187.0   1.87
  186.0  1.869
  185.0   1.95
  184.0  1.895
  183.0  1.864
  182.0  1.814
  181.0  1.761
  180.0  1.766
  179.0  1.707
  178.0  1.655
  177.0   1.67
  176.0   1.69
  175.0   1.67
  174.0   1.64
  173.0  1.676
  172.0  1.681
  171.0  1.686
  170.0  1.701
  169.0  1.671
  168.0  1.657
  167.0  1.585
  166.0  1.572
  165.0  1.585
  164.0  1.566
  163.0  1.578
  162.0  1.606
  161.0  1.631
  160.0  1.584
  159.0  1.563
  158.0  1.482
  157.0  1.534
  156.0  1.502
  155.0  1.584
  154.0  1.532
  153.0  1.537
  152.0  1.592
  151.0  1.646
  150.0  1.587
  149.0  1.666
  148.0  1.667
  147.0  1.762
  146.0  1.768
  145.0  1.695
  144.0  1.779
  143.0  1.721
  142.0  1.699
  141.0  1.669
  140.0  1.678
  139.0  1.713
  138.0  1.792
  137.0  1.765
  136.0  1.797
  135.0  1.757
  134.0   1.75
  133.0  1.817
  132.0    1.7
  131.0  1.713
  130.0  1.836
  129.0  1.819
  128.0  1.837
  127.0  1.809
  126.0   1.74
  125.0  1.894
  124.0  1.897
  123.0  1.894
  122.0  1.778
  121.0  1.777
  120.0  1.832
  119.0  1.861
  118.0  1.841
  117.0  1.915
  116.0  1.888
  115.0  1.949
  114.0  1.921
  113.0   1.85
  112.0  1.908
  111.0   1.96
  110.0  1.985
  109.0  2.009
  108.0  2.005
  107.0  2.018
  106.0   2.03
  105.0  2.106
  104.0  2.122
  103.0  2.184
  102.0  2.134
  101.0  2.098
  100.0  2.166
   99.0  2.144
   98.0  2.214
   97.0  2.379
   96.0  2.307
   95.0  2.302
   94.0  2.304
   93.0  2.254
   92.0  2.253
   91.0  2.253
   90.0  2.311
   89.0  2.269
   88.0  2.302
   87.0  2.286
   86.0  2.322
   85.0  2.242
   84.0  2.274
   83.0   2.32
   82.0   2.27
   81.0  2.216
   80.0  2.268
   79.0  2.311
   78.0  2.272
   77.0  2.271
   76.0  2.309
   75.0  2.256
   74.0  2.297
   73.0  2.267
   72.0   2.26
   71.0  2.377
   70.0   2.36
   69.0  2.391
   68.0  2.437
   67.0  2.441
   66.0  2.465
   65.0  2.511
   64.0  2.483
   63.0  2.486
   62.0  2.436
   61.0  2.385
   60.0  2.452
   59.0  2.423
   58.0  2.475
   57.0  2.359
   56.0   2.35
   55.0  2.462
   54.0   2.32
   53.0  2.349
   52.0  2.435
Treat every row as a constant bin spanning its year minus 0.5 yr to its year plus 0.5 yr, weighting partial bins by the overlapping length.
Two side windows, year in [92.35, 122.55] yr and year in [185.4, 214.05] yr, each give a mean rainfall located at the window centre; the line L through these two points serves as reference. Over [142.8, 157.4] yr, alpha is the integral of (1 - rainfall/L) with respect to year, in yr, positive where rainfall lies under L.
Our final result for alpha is 2.4 yr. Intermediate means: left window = 2.04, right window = 1.85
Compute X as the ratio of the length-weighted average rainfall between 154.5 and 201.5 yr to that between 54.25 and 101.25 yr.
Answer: 0.75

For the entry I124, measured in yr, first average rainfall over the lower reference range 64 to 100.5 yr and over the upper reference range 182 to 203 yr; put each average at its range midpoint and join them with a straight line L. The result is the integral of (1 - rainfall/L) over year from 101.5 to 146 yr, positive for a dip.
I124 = 6.1 yr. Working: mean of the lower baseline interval 2.3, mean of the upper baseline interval 1.9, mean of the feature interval 1.86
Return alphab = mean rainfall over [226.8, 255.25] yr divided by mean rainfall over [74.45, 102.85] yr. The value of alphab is 0.8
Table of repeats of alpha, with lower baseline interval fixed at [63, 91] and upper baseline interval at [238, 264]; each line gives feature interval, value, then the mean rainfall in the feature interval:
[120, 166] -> 9.0 yr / 1.7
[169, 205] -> 2.6 yr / 1.82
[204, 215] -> 0.7 yr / 1.77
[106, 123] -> 2.3 yr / 1.91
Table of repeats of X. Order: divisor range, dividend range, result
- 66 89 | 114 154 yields 0.76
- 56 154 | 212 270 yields 0.84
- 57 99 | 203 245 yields 0.74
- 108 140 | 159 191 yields 0.94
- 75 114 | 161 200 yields 0.81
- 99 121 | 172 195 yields 0.92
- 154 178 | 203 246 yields 1.07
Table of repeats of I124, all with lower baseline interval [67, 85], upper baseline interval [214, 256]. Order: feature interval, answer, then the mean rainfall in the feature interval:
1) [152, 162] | 2.3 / 1.55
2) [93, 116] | 1.1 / 2.09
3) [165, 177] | 1.9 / 1.65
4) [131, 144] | 2.1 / 1.74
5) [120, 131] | 1.6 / 1.82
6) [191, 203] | -0.2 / 1.89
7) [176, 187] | 0.7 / 1.79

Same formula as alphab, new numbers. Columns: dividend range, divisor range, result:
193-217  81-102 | 0.80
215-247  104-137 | 0.91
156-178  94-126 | 0.80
